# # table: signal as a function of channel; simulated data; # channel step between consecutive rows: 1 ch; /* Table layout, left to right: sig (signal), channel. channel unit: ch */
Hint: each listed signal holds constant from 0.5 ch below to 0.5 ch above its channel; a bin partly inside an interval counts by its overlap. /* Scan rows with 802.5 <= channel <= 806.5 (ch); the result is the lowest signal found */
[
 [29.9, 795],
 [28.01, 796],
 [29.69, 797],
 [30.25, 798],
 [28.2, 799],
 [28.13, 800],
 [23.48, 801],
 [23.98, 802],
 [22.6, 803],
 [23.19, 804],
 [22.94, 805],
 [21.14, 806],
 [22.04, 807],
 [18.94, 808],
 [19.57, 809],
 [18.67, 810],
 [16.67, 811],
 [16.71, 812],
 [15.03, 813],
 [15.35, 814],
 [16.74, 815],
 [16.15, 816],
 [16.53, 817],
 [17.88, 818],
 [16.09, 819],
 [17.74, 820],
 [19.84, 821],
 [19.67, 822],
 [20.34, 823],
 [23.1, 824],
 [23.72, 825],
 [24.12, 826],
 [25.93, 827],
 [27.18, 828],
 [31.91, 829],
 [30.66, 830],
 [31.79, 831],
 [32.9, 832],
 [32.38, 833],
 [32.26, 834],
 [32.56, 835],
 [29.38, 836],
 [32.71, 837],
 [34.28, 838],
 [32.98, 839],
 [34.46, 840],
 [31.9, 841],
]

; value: 21.14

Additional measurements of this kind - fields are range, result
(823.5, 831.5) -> 23.1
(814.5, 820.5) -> 16.09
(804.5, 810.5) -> 18.67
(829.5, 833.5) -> 30.66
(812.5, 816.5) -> 15.03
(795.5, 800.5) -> 28.01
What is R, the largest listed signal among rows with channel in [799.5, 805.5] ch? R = 28.13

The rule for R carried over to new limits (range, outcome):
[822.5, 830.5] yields 31.91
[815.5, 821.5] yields 19.84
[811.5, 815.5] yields 16.74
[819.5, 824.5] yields 23.1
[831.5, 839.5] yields 34.28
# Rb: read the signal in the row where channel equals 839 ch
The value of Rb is 32.98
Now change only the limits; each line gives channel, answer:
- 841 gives 31.9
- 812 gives 16.71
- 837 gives 32.71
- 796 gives 28.01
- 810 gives 18.67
